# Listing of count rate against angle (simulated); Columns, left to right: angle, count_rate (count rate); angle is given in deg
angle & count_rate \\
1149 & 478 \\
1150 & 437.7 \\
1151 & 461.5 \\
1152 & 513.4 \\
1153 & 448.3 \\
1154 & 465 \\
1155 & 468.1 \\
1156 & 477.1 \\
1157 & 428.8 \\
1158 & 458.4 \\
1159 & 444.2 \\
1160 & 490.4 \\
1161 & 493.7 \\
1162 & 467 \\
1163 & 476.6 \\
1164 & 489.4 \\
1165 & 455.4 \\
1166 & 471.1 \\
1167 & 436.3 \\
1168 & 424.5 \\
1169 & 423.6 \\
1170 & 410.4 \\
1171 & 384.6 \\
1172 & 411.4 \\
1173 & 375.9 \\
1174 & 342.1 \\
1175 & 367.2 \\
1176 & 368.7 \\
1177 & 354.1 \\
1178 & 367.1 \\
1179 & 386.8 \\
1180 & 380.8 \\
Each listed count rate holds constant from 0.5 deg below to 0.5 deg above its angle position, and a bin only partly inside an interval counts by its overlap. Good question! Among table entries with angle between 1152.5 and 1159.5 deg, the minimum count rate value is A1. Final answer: 428.8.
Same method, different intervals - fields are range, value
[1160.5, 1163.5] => 467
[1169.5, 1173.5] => 375.9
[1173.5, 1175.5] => 342.1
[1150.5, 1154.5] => 448.3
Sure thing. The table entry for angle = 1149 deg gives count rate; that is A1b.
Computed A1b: 478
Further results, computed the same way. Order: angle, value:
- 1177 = 354.1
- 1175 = 367.2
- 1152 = 513.4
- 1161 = 493.7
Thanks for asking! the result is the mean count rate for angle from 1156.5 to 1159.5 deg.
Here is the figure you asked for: 444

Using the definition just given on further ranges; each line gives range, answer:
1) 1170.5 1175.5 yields 376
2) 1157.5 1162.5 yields 471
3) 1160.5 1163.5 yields 479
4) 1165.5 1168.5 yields 444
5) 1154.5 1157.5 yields 458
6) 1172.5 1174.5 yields 359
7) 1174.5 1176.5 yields 368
